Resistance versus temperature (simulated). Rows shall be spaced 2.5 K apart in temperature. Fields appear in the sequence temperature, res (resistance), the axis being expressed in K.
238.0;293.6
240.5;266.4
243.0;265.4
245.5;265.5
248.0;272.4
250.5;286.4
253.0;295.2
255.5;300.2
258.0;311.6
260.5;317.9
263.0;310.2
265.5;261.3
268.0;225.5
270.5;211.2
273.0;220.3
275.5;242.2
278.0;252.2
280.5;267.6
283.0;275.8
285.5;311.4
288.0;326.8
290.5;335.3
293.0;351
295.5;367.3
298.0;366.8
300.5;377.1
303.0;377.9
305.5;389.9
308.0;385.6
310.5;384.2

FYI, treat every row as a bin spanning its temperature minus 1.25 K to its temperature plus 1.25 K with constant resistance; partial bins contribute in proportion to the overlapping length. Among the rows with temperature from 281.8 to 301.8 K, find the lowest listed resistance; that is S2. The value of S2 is 275.8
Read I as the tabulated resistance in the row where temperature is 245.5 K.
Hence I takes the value 265.5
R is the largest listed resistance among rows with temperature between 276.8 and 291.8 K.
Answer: 335.3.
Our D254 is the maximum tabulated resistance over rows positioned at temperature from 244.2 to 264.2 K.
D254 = 317.9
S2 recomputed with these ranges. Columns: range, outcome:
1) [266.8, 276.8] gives 211.2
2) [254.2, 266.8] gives 261.3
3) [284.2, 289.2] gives 311.4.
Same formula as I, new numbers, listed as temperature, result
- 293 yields 351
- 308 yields 385.6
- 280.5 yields 267.6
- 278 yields 252.2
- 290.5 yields 335.3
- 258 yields 311.6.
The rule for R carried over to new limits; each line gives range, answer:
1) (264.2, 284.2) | 275.8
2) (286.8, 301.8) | 377.1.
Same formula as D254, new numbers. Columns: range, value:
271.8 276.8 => 242.2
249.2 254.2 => 295.2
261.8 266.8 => 310.2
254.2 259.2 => 311.6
